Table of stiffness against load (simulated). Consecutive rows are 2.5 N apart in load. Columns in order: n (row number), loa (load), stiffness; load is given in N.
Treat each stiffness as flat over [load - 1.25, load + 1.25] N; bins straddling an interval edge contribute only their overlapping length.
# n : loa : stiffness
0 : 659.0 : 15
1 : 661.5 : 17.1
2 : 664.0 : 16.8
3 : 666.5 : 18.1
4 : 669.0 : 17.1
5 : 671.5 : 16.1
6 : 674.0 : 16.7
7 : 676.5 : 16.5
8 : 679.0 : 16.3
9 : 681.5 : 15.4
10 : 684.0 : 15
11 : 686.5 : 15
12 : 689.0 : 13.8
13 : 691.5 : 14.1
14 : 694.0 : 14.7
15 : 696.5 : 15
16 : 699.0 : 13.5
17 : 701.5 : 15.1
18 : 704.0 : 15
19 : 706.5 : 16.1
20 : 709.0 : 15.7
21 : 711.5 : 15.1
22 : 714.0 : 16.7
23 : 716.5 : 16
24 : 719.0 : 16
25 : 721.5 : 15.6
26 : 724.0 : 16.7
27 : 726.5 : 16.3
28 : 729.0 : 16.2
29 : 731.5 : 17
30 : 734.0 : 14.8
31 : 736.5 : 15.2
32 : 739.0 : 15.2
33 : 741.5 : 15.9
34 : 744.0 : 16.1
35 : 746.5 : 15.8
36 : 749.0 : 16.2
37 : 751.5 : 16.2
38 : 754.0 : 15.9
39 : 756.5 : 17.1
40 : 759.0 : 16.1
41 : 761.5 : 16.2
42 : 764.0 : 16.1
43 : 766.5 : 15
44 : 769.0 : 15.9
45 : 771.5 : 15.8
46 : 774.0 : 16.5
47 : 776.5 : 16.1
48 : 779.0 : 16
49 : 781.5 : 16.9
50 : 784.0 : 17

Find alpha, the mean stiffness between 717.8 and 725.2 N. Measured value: 16.1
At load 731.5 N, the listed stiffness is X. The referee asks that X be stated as 17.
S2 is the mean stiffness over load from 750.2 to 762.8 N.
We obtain 16.3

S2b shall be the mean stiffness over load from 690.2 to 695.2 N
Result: 14.4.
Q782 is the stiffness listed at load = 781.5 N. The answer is 16.9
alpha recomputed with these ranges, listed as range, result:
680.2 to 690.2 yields 14.8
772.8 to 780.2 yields 16.2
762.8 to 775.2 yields 15.9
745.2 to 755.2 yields 16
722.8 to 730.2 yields 16.4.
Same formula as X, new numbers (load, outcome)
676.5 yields 16.5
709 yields 15.7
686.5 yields 15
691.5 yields 14.1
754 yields 15.9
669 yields 17.1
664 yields 16.8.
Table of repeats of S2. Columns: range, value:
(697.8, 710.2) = 15.1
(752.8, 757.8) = 16.5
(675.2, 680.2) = 16.4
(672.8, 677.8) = 16.6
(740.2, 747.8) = 15.9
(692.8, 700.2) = 14.4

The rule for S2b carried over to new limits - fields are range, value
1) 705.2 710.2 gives 15.9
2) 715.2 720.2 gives 16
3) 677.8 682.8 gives 15.8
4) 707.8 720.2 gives 15.9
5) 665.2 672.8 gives 17.1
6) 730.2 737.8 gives 15.7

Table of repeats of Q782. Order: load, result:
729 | 16.2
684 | 15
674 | 16.7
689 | 13.8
